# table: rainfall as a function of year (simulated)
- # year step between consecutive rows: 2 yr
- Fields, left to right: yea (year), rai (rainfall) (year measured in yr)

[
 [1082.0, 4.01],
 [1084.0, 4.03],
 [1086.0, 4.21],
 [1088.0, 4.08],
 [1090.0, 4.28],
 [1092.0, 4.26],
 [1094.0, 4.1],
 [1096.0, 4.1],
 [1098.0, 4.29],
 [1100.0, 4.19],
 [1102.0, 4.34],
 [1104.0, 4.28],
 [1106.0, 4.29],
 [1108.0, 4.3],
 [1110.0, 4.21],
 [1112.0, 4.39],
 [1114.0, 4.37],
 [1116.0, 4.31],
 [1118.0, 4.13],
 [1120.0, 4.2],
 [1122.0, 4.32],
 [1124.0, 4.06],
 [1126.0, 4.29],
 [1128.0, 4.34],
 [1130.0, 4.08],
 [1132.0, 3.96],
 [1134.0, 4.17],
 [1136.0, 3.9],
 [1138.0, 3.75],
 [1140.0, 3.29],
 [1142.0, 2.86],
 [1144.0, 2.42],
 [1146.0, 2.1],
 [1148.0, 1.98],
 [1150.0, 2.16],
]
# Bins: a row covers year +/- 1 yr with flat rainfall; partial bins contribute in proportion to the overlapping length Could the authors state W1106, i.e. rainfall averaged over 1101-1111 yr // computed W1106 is 4.28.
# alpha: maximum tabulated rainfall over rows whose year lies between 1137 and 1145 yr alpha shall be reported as 3.75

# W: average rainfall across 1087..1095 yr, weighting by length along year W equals 4.18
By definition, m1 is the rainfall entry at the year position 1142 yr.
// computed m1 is 2.86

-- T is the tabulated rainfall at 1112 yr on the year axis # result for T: 4.39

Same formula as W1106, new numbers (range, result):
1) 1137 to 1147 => 2.88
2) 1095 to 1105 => 4.24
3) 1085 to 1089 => 4.14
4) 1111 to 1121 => 4.28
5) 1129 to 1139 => 3.97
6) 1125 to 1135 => 4.17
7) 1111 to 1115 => 4.38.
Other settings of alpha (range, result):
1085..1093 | 4.28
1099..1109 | 4.34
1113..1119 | 4.37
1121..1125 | 4.32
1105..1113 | 4.39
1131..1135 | 4.17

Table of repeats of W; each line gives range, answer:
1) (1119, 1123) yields 4.26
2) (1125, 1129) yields 4.31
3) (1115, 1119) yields 4.22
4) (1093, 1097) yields 4.1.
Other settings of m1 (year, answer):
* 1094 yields 4.1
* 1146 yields 2.1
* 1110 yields 4.21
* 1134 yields 4.17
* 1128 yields 4.34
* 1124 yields 4.06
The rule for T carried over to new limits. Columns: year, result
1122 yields 4.32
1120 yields 4.2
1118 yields 4.13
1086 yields 4.21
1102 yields 4.34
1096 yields 4.1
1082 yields 4.01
